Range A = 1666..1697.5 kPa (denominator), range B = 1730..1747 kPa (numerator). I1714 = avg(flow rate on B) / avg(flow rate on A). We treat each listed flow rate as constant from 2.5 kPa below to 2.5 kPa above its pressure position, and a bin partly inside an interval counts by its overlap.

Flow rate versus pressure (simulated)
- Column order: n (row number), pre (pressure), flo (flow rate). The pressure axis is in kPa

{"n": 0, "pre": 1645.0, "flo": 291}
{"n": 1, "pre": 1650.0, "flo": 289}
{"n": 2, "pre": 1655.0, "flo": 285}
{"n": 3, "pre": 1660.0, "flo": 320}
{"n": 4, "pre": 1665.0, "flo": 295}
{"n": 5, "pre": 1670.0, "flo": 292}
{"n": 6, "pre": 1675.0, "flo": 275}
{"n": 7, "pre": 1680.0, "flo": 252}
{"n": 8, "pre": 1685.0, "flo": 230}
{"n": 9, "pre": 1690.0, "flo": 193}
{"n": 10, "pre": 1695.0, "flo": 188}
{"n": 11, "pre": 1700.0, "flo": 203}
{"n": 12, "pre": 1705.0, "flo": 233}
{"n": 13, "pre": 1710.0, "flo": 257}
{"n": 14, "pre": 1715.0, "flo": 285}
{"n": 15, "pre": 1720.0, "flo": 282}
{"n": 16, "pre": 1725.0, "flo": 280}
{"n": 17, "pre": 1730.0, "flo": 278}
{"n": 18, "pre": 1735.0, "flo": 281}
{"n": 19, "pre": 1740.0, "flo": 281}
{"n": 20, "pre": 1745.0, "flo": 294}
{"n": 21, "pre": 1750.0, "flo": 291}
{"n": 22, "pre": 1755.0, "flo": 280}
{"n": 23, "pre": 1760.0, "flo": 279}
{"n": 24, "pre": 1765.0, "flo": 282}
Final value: 1.18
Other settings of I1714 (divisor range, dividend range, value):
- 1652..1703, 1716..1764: 1.12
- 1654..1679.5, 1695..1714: 0.79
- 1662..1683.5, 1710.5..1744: 1.01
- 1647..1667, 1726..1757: 0.96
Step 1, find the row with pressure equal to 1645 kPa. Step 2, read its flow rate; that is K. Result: 291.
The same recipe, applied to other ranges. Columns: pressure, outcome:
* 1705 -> 233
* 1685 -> 230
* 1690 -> 193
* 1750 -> 291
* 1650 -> 289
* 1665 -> 295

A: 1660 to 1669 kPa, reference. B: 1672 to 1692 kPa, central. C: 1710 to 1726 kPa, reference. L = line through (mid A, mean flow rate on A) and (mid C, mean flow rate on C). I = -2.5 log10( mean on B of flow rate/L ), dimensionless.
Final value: 0.22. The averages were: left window 301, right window 279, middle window 240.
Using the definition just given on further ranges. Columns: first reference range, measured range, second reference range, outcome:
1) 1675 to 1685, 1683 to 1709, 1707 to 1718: 0.23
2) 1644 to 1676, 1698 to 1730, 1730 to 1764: 0.11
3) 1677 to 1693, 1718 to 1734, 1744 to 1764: -0.08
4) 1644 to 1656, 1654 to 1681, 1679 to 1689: -0.12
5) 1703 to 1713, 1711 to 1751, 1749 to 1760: -0.07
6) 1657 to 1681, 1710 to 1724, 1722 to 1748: 0.02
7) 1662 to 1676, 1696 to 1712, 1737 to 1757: 0.26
